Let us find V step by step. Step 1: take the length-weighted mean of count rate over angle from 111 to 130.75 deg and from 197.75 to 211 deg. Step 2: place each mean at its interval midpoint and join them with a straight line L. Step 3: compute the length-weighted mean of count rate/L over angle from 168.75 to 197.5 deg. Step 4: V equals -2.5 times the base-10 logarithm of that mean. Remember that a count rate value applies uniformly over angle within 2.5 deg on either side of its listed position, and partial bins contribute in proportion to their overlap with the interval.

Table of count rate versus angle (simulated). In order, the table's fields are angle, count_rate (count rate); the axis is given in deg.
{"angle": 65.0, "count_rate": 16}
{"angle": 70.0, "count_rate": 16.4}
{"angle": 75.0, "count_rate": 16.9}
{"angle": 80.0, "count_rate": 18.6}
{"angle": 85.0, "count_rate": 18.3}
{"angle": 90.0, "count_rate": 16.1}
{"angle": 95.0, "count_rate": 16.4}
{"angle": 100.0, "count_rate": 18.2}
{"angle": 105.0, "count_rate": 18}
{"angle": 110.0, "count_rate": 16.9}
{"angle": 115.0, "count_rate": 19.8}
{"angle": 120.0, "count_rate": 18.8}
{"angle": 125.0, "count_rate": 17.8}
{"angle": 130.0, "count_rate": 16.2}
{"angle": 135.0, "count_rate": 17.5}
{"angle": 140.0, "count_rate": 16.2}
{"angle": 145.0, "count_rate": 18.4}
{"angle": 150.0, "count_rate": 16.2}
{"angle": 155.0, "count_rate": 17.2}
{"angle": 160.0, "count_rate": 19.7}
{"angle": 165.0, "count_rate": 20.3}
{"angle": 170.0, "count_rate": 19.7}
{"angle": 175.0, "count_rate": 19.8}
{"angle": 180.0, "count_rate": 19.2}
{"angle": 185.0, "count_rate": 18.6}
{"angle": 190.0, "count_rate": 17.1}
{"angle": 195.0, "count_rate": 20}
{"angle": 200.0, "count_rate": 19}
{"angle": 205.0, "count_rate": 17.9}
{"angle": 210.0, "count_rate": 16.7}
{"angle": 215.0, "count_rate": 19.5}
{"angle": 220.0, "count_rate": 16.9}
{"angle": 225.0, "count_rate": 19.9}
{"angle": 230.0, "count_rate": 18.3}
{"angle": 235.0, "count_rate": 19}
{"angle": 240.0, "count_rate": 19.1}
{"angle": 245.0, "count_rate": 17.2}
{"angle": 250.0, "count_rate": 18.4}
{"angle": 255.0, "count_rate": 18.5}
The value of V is -0.06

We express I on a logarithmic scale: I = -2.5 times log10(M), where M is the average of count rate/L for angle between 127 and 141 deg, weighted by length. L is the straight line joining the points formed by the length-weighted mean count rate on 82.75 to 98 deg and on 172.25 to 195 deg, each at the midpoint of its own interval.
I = 0.07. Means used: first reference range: 17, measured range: 16.7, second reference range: 18.8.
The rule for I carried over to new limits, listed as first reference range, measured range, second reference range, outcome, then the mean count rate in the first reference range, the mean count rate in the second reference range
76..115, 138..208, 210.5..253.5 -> -0.03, 17.6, 18.5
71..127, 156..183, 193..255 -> -0.08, 17.8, 18.5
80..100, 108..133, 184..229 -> -0.02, 17.3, 18.4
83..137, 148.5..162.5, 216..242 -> 0.01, 17.6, 18.7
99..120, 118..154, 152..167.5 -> 0.08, 18.3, 19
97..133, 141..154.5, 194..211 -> 0.06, 17.9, 18.4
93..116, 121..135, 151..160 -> 0.03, 17.8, 17.7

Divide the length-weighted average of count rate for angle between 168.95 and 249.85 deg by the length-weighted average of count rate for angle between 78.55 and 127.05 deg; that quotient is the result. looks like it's 1.0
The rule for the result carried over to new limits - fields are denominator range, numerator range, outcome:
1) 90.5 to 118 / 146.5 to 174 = 1.05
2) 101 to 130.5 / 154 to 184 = 1.07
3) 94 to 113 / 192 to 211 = 1.06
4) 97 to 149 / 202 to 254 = 1.03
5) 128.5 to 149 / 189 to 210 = 1.08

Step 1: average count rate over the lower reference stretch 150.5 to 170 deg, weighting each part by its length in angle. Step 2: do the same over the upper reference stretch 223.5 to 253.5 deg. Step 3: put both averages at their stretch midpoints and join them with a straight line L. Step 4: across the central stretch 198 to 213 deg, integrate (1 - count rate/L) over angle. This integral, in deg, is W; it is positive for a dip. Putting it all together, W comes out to 0.7 deg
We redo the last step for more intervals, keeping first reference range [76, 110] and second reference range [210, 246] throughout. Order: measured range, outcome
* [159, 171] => -1.3 deg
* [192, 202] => -0.6 deg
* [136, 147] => 0.4 deg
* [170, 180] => -0.8 deg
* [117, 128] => -0.3 deg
